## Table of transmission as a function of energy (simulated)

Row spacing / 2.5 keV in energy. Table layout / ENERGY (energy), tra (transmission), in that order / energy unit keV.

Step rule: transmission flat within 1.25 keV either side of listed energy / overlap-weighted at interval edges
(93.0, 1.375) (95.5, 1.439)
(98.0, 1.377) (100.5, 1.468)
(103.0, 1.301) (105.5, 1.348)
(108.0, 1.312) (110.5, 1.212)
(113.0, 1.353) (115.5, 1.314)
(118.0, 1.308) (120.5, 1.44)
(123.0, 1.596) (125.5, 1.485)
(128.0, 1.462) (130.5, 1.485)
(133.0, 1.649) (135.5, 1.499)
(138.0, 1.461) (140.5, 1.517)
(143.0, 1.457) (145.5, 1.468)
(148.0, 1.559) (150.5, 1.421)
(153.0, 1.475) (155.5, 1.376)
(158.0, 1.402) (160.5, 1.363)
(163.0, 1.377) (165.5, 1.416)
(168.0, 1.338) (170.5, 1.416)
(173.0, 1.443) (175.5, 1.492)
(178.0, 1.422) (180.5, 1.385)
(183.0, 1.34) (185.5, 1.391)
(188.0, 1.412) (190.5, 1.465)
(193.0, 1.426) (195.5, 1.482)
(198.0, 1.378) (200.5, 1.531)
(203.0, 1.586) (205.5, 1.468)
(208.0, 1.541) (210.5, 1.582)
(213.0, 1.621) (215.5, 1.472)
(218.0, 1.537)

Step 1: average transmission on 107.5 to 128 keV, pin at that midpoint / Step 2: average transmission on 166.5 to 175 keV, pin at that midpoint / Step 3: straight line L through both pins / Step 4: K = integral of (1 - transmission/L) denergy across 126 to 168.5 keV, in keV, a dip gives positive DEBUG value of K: -1.81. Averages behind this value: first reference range 1.39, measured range 1.46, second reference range 1.41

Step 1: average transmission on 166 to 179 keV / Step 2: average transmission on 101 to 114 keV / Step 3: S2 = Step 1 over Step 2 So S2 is 1.08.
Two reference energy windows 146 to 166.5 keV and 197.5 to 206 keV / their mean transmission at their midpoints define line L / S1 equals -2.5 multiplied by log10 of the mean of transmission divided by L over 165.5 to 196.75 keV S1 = 0.038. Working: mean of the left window 1.43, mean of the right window 1.5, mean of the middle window 1.42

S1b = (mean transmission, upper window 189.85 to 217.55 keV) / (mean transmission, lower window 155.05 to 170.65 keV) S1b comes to 1.09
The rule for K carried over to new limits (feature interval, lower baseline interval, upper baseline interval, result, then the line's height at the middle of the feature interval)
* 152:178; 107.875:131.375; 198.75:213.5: 1.17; 1.48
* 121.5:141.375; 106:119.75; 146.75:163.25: -2.31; 1.36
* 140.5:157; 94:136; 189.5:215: -0.15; 1.45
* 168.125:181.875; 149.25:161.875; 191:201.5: 0.06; 1.43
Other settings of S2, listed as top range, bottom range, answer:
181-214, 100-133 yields 1.05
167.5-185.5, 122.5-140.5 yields 0.93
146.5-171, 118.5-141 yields 0.94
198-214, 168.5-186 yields 1.09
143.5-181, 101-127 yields 1.04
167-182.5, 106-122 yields 1.06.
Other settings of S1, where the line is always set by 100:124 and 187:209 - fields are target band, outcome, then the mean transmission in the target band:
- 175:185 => 0.04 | 1.4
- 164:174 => 0.03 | 1.4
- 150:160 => 0.00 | 1.41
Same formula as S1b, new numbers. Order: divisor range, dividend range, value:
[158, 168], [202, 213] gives 1.12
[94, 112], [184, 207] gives 1.08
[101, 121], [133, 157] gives 1.12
